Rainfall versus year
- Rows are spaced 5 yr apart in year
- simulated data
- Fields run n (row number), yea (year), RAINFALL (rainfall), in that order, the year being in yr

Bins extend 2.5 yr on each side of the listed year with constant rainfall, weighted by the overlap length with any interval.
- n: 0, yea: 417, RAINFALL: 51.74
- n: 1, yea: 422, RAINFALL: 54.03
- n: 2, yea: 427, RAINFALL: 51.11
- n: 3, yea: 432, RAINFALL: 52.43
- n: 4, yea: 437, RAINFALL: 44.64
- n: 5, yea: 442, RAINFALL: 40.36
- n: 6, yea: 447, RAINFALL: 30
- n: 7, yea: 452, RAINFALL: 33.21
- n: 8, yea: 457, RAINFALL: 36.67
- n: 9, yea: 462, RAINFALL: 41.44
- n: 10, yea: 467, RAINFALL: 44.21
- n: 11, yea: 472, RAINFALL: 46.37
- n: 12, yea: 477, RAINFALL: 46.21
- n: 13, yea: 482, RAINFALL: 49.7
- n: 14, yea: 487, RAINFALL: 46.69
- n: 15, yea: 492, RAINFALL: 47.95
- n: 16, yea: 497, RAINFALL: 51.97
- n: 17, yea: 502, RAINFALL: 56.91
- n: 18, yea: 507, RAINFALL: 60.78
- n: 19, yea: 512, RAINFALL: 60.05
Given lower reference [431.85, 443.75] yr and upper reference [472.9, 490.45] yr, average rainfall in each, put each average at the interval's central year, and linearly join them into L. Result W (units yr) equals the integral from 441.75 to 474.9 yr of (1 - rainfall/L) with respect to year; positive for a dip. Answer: 5.20 yr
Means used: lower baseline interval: 44.8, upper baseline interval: 47.4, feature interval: 38.9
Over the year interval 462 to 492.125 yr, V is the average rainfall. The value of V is 46.3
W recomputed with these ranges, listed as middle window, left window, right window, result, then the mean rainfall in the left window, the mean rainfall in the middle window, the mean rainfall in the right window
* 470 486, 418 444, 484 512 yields 1.4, 48.9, 47.4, 53.4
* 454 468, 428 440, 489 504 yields 2.8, 48.5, 40.1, 51.9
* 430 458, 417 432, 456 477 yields 5.1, 52.4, 39.5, 43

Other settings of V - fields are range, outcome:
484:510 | 52.9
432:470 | 39.7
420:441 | 49.7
